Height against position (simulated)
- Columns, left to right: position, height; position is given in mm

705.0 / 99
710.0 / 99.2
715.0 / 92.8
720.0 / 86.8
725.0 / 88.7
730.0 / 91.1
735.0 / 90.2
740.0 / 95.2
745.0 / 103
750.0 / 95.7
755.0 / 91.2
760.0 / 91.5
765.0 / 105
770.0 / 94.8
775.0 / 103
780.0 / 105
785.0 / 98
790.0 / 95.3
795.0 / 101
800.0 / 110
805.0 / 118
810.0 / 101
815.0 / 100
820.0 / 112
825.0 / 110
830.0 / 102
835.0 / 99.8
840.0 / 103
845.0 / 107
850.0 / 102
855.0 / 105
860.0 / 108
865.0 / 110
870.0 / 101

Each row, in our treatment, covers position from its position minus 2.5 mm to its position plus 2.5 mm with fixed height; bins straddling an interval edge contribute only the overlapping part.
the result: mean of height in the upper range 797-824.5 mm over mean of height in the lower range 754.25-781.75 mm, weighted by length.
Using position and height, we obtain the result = 1.10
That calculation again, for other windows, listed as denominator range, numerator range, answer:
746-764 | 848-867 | 1.12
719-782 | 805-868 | 1.10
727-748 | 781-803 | 1.07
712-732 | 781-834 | 1.16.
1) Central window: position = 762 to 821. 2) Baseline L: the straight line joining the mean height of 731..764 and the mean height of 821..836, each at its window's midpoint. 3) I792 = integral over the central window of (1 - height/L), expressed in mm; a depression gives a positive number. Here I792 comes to -1.7 mm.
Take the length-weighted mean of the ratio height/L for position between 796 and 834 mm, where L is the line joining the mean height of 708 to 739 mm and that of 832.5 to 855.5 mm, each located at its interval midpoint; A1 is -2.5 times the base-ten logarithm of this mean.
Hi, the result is -0.07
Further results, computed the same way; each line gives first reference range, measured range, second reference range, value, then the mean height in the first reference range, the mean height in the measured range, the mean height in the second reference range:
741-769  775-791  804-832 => 0.010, 97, 100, 107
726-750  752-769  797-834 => 0.028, 94.6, 95.8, 107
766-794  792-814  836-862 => -0.056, 99.6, 107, 105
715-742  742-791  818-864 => -0.031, 90.5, 98.3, 106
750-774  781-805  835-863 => -0.042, 96.1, 103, 105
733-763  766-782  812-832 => -0.027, 94.7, 101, 106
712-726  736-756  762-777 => -0.007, 89.9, 96.2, 101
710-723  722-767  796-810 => 0.036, 91.6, 94.4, 110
